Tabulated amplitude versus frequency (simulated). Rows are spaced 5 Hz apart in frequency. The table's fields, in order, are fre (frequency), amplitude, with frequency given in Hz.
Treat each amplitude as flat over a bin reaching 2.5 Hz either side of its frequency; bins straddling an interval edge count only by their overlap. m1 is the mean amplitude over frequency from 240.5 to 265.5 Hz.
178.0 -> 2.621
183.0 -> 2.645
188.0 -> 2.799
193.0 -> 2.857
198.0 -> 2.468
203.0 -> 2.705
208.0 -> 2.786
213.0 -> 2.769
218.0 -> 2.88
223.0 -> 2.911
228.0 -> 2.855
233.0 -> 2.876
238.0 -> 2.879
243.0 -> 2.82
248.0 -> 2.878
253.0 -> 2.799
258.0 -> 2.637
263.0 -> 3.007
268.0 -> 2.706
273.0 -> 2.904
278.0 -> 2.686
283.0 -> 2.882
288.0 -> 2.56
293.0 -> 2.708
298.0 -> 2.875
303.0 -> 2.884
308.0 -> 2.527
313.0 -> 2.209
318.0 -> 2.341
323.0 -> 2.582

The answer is 2.83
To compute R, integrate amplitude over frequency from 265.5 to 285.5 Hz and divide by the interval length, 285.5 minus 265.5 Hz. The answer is 2.79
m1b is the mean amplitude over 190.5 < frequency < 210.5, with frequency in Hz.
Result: 2.7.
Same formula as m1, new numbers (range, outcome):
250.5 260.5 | 2.72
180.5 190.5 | 2.72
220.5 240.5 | 2.88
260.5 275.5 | 2.87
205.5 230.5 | 2.84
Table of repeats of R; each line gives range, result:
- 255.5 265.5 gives 2.82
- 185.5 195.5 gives 2.83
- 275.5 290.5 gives 2.71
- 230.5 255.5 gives 2.85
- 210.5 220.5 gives 2.82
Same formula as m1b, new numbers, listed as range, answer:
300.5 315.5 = 2.54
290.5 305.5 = 2.82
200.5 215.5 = 2.75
